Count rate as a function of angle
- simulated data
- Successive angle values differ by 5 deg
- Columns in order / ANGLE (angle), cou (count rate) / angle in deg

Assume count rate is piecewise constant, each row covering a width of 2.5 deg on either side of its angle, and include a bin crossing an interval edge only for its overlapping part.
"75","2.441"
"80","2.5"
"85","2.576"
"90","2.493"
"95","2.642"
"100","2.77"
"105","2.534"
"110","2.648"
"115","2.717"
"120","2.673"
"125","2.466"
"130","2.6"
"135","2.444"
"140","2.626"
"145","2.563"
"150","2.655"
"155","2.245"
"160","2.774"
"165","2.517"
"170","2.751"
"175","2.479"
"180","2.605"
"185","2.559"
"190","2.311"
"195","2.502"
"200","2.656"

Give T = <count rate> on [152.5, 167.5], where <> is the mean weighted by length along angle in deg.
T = 2.51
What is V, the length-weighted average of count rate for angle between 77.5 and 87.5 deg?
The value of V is 2.54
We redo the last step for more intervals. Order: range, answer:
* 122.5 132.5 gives 2.53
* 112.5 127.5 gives 2.62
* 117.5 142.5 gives 2.56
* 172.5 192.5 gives 2.49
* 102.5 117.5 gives 2.63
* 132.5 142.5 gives 2.53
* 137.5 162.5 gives 2.57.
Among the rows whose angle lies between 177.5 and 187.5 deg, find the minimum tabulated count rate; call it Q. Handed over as 2.559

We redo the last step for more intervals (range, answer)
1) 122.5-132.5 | 2.466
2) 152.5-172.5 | 2.245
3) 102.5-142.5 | 2.444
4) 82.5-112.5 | 2.493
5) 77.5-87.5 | 2.5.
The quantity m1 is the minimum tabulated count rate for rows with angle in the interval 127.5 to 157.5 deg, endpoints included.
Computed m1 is 2.245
